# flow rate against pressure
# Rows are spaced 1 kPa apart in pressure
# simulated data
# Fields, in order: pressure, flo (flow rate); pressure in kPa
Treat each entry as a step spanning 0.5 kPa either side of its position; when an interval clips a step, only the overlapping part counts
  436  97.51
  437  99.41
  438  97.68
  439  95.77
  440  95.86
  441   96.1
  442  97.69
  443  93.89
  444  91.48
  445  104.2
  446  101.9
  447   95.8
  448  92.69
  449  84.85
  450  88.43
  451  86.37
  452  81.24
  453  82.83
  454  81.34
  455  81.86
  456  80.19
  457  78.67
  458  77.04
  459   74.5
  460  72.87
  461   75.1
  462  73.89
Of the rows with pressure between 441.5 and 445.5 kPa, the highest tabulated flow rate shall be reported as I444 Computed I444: 104.2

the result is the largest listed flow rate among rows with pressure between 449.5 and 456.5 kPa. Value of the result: 88.43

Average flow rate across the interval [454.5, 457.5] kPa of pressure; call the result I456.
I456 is 80.2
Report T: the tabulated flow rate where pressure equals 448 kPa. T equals 92.69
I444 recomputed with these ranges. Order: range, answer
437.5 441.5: 97.68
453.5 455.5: 81.86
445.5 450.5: 101.9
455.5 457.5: 80.19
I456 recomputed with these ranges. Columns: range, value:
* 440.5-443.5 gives 95.9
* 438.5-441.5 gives 95.9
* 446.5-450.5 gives 90.4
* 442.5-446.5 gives 97.9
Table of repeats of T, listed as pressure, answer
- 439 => 95.77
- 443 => 93.89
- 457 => 78.67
